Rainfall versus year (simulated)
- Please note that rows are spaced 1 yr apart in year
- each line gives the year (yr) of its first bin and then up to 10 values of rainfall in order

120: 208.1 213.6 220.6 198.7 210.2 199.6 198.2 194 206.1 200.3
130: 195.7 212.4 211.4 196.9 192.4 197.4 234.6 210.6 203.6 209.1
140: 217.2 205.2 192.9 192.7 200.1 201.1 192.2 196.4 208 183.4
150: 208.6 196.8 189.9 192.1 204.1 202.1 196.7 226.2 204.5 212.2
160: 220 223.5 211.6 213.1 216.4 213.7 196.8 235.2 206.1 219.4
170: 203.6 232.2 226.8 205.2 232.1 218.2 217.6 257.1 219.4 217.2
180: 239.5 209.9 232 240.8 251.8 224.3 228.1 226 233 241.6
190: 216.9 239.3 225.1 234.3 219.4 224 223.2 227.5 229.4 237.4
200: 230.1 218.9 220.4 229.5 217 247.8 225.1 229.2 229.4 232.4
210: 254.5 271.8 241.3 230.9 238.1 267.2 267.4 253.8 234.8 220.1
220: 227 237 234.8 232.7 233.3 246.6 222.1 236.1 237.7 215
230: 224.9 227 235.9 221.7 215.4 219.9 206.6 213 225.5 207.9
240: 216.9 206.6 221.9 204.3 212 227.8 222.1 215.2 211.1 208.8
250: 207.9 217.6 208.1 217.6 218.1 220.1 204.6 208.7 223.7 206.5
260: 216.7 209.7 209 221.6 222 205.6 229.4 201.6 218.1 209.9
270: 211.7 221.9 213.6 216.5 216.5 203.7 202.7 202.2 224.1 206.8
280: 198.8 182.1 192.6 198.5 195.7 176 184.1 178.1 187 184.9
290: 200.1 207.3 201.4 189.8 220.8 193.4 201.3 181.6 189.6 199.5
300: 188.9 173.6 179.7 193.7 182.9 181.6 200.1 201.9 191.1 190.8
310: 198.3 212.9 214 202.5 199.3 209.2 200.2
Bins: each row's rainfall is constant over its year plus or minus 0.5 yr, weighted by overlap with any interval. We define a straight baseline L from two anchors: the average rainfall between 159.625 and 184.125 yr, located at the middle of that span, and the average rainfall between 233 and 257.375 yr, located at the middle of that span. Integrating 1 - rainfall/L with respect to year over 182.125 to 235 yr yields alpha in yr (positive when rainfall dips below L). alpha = -3.6 yr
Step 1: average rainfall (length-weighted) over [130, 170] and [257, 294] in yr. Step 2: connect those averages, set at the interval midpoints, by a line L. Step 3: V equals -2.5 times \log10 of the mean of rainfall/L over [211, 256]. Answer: -0.101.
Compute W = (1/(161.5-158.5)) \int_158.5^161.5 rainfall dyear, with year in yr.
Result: 219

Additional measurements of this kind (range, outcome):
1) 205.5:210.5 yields 234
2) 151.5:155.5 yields 197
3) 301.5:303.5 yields 187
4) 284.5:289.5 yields 182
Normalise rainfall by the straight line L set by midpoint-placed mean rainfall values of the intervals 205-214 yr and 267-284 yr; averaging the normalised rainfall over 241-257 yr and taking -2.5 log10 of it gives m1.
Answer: 0.03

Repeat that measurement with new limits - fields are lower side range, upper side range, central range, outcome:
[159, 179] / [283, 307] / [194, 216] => -0.12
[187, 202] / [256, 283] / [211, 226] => -0.09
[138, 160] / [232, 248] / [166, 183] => -0.09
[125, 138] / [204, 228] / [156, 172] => 0.01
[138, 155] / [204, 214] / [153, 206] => -0.01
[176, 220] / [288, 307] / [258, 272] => -0.04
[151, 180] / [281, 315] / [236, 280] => -0.07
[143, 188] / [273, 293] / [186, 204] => -0.09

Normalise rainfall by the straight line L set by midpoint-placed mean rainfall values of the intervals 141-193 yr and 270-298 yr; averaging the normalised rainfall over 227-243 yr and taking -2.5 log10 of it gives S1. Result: -0.07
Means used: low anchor 216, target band 220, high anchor 199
